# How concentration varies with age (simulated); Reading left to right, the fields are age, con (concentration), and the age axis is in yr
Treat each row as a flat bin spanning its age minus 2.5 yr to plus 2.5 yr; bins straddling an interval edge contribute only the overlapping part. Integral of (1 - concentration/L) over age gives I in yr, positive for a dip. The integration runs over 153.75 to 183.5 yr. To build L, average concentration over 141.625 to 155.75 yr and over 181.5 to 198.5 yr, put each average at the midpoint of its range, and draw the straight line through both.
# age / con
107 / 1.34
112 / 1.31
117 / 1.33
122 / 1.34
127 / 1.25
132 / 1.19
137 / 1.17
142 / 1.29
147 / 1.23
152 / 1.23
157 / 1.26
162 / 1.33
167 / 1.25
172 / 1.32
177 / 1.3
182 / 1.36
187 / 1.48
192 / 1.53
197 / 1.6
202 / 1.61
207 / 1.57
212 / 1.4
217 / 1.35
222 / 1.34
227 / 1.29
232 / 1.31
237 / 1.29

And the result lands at 1.5 yr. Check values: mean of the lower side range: 1.24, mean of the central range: 1.3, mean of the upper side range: 1.5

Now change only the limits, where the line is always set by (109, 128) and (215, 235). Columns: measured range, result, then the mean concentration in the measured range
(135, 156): 1.30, 1.23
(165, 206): -3.75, 1.44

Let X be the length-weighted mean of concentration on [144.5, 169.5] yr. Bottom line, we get 1.26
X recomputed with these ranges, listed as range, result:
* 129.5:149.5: 1.22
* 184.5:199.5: 1.54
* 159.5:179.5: 1.3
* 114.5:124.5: 1.34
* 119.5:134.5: 1.26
